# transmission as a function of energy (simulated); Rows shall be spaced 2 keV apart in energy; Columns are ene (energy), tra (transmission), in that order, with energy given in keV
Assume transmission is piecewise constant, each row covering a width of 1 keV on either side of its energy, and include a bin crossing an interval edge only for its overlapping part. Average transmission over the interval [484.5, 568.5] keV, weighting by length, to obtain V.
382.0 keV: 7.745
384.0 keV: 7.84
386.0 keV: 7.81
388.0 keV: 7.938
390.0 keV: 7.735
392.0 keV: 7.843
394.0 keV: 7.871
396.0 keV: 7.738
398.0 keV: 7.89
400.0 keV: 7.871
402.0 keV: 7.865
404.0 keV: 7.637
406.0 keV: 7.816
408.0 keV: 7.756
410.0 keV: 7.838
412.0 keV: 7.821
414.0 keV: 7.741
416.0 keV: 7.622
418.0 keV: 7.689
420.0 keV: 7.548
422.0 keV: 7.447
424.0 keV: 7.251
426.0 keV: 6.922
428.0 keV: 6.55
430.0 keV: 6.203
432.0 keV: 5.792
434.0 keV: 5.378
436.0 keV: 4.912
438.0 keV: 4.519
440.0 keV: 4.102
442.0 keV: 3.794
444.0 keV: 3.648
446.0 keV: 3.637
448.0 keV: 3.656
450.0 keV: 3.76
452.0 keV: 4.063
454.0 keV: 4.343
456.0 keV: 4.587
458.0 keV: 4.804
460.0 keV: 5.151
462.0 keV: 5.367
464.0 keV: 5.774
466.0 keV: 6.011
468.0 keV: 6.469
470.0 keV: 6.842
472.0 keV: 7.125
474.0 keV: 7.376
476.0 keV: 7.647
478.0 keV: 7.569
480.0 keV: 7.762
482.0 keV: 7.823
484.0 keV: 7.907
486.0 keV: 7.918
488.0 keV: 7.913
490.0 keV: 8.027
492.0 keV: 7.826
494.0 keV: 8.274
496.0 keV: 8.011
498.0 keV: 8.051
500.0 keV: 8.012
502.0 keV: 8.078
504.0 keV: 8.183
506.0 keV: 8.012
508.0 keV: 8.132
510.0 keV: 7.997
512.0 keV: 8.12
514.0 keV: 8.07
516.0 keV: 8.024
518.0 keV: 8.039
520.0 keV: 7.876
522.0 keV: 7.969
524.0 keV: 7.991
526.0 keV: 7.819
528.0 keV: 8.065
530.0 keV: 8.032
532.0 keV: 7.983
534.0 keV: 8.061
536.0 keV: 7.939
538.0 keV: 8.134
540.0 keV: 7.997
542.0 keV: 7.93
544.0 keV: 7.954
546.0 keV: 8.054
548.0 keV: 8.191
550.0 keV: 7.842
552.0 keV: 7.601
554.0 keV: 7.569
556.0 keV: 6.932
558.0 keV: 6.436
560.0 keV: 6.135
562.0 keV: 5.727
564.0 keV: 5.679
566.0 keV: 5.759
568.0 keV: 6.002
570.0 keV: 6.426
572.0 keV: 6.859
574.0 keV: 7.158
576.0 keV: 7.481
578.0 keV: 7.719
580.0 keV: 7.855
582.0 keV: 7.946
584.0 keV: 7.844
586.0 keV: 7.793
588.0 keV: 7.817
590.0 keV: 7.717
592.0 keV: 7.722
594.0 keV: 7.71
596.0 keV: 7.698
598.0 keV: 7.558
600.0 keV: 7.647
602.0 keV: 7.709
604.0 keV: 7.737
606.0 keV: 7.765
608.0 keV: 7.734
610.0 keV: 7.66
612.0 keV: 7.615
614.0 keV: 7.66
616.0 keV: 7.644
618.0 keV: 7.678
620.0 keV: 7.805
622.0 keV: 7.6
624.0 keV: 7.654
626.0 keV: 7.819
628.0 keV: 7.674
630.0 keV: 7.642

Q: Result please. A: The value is 7.69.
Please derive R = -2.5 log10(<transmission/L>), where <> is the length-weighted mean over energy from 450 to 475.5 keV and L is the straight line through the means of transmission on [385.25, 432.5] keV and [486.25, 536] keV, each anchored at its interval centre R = 0.35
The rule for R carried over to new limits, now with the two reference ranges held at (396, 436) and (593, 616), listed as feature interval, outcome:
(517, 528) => -0.06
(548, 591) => 0.08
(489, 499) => -0.09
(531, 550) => -0.07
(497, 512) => -0.09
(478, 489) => -0.06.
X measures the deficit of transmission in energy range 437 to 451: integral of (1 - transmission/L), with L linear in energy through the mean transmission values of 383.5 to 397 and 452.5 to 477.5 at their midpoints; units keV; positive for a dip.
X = 5.6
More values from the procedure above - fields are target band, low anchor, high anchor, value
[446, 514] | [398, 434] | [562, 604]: 4.4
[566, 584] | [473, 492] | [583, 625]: 1.4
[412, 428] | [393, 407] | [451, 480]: -0.4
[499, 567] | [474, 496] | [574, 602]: 1.1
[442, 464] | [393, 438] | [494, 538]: 9.3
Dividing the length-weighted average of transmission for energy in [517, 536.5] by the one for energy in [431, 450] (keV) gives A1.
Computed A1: 1.8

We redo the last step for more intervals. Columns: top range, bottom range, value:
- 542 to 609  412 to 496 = 1.17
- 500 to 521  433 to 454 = 1.94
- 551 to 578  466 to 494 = 0.88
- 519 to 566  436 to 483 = 1.38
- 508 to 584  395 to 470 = 1.23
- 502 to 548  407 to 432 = 1.10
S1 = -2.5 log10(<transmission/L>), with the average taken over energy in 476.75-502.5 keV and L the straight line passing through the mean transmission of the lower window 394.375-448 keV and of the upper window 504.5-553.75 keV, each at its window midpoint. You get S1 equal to -0.07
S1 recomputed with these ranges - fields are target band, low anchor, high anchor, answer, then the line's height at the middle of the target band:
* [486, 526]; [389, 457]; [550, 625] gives -0.17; 6.83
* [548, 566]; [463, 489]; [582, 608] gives 0.12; 7.58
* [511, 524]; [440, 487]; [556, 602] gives -0.25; 6.39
